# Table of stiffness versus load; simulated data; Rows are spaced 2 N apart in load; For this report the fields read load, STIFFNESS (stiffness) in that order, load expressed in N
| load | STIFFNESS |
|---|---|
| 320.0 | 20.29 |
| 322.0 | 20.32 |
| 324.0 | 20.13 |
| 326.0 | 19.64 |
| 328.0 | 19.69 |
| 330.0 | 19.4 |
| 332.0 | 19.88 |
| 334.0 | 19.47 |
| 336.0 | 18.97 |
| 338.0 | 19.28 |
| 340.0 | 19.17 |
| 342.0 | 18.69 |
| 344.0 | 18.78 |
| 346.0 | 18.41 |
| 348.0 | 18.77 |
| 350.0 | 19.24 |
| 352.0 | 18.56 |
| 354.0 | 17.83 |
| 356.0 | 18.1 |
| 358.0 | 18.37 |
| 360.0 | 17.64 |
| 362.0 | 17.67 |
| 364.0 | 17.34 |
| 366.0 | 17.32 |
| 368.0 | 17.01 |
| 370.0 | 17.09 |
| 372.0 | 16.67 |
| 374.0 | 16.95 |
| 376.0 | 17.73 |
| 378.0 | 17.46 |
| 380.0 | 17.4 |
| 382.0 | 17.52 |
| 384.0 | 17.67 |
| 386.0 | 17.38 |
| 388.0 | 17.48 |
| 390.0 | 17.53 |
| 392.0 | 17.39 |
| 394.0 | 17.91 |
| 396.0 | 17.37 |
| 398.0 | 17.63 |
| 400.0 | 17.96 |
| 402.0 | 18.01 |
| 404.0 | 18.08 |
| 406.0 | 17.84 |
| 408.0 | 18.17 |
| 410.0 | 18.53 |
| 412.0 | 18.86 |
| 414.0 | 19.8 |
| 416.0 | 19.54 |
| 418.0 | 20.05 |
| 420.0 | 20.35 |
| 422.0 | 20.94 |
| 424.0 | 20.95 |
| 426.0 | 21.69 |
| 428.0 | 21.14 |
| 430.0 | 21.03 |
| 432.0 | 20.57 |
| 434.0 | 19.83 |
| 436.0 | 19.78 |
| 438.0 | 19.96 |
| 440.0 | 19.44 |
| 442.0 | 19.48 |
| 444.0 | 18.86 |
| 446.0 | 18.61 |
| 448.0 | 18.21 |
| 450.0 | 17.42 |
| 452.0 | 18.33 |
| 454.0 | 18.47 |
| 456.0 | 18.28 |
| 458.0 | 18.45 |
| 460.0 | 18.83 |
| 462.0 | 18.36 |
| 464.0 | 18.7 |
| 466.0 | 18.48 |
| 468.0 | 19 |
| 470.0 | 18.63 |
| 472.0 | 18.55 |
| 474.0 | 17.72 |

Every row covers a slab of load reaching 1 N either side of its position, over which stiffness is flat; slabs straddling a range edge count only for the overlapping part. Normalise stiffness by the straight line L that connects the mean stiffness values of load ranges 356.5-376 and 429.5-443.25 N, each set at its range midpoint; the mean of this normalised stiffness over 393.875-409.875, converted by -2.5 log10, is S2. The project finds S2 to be 0.05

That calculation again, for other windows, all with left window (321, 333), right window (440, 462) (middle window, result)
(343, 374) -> 0.09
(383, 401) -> 0.09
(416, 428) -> -0.10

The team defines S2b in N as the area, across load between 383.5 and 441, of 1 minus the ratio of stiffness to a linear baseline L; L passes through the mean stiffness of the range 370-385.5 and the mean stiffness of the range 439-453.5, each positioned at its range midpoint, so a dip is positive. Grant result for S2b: -3.47 N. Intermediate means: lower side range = 17.3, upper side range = 18.6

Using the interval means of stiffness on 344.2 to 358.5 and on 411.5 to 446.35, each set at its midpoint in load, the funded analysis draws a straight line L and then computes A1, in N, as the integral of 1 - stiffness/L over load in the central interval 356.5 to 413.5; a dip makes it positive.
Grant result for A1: 4.5 N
